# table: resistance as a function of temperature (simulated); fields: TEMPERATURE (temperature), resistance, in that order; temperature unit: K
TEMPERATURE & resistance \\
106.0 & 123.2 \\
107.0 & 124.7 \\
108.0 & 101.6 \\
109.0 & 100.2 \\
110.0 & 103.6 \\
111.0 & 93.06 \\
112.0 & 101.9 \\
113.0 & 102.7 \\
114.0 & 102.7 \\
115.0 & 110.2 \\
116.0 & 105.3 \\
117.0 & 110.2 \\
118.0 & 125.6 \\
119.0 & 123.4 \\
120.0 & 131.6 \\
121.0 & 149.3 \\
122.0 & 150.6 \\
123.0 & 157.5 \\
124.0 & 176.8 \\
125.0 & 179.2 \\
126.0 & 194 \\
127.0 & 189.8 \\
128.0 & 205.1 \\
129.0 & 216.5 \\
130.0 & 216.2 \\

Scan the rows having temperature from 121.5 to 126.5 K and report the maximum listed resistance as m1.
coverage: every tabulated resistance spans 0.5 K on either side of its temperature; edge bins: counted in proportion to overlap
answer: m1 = 194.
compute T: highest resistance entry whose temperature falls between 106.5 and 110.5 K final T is 124.7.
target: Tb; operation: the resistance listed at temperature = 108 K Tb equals 101.6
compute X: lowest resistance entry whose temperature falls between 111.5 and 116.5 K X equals 101.9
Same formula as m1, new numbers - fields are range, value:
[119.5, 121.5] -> 149.3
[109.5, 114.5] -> 103.6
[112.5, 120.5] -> 131.6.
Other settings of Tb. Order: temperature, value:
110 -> 103.6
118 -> 125.6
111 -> 93.06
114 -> 102.7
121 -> 149.3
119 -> 123.4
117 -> 110.2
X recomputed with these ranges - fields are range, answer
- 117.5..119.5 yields 123.4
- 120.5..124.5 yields 149.3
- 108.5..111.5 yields 93.06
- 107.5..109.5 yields 100.2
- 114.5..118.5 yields 105.3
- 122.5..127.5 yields 157.5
